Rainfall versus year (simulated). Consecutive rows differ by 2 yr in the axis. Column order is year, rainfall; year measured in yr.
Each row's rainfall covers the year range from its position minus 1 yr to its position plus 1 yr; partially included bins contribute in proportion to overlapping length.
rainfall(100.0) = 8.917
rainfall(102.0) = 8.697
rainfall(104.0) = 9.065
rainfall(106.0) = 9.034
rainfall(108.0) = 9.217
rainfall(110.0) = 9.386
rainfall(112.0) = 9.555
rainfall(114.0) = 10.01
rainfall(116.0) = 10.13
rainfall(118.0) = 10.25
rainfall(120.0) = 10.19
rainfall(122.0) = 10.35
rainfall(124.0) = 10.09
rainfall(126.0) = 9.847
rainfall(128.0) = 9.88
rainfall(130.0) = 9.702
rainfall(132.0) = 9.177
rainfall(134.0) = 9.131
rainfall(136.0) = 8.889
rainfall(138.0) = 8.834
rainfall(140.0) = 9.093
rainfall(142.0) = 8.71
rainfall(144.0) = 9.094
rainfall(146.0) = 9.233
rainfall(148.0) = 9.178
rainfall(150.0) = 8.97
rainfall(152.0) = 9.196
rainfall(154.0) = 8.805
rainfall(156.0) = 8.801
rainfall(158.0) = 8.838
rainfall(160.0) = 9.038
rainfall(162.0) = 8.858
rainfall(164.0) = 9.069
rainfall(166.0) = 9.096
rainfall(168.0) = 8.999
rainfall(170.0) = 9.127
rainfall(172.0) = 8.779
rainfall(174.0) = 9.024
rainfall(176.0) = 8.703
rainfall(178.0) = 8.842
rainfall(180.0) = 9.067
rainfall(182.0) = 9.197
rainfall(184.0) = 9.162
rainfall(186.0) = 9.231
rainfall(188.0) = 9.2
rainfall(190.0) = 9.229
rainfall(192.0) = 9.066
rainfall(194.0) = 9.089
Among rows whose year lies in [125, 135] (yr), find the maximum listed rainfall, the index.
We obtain 9.88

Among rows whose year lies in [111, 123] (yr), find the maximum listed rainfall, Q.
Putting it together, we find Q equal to 10.35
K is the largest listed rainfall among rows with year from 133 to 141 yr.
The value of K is 9.131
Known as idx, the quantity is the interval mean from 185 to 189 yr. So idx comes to 9.22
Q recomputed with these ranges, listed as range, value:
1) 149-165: 9.196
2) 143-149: 9.233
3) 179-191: 9.231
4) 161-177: 9.127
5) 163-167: 9.096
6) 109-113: 9.555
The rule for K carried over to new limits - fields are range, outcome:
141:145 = 9.094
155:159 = 8.838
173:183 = 9.197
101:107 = 9.065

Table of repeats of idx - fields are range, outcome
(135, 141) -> 8.94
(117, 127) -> 10.1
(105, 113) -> 9.3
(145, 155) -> 9.08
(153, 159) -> 8.81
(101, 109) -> 9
